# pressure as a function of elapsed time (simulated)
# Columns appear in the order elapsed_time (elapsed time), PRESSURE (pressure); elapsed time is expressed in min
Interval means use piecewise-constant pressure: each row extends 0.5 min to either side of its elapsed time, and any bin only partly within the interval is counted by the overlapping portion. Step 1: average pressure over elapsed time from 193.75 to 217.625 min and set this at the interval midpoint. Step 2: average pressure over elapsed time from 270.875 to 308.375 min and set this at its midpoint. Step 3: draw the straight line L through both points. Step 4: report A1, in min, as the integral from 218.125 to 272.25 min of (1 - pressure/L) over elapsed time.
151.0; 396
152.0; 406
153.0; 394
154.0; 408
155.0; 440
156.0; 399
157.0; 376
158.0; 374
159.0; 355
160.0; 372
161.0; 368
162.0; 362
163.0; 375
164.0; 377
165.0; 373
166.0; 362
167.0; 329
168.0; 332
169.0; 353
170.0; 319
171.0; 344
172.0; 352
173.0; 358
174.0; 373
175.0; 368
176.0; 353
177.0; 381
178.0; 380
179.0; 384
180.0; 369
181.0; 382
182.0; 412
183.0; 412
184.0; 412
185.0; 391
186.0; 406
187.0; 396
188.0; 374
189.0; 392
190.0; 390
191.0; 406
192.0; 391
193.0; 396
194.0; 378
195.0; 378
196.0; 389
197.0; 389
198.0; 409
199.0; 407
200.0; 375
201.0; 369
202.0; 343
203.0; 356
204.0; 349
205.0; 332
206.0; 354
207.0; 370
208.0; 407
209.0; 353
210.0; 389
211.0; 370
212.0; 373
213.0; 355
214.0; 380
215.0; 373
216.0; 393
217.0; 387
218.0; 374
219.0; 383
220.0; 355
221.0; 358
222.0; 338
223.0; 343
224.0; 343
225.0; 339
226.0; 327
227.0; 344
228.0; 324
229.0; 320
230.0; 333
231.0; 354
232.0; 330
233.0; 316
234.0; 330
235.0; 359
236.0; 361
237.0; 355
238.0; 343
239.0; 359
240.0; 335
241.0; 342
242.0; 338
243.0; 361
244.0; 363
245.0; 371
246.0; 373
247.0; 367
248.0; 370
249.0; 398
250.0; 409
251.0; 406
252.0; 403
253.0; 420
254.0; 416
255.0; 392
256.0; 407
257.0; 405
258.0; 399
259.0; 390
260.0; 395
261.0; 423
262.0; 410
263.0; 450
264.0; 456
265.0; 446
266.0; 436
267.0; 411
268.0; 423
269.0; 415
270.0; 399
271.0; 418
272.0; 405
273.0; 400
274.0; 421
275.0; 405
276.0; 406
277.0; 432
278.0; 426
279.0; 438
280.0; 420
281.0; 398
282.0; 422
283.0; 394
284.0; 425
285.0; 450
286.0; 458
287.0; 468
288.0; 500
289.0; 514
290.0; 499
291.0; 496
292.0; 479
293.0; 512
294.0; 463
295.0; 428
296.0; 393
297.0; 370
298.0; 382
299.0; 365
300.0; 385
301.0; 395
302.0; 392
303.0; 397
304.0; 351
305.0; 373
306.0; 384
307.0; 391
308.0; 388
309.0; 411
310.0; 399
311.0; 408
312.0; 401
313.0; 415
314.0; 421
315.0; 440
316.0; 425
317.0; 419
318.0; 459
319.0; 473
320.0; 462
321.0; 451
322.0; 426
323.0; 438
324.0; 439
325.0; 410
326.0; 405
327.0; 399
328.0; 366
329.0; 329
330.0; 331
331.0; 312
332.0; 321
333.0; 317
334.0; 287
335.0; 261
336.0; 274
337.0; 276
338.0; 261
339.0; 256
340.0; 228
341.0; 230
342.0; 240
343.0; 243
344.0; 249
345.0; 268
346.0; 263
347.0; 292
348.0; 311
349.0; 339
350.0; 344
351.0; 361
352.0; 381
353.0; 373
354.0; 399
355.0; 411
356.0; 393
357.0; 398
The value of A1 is 2.77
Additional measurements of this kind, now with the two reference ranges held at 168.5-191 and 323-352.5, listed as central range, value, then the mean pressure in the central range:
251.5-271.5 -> -4.2 min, 416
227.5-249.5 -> 0.2 min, 350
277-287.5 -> -3.0 min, 430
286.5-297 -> -4.4 min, 470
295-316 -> -4.5 min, 395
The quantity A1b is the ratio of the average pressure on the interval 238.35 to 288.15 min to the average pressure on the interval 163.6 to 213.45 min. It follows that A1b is 1.1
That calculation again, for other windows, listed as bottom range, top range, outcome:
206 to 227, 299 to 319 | 1.11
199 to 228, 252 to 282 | 1.15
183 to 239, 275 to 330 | 1.15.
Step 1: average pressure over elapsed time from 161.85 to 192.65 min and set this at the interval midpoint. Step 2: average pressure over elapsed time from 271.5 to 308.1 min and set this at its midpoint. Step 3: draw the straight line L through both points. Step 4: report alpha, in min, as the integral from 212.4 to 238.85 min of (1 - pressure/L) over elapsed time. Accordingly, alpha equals 3.0 min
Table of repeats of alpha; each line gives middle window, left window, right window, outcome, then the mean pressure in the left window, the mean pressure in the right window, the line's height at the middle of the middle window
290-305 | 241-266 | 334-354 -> -3.1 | 398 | 290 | 345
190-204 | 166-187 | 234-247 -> -0.6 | 371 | 354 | 366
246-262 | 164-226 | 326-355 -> -2.5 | 372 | 308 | 346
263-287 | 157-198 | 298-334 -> -2.1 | 376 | 395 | 390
